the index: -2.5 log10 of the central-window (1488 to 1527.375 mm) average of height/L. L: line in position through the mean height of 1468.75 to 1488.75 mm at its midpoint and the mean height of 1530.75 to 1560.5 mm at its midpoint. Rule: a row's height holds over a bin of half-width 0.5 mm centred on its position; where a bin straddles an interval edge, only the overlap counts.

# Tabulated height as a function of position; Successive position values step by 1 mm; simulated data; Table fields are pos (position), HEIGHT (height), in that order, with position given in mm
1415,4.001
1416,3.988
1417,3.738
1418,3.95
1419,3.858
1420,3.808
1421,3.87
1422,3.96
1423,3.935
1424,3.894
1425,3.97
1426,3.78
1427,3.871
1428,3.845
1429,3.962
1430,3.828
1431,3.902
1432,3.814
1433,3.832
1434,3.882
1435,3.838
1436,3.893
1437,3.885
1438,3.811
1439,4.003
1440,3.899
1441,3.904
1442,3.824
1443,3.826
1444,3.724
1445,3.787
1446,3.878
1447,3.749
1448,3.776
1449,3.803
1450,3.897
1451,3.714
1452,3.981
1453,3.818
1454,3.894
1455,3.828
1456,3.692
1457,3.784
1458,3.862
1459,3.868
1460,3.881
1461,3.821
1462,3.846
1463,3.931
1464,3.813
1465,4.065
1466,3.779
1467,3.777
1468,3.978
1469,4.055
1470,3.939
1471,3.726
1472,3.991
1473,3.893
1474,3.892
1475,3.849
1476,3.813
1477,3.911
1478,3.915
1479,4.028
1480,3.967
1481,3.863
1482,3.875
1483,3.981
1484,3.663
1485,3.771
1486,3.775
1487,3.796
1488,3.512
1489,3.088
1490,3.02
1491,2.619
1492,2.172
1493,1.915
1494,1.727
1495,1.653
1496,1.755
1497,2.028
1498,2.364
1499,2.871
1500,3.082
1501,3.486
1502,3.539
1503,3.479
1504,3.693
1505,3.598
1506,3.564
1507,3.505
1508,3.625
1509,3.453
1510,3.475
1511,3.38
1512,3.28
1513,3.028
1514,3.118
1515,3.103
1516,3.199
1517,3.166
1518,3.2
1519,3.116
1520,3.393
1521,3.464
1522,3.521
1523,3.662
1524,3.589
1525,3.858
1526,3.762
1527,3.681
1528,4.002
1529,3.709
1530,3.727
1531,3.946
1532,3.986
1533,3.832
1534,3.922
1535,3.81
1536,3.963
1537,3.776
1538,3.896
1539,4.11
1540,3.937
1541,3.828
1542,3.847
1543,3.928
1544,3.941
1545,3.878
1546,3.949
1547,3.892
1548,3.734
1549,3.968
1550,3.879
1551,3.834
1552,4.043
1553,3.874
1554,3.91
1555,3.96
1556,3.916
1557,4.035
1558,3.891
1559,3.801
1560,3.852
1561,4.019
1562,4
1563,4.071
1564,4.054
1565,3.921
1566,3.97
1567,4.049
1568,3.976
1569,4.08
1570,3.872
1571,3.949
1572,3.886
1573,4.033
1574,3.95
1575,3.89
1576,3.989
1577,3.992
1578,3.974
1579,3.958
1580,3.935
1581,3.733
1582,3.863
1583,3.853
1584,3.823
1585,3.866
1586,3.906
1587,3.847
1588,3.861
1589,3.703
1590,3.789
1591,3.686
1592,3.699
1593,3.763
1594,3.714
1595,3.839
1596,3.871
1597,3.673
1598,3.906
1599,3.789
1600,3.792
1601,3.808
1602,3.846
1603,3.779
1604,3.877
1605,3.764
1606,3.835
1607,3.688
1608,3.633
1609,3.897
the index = 0.24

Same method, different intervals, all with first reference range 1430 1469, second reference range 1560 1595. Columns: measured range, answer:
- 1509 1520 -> 0.199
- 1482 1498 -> 0.331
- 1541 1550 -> 0.000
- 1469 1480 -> -0.013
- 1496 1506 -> 0.248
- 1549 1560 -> -0.006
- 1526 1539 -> 0.006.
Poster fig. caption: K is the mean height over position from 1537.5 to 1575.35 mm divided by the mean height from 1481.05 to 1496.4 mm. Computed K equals 1.3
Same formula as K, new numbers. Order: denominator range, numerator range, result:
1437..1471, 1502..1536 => 0.92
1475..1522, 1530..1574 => 1.21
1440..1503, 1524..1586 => 1.10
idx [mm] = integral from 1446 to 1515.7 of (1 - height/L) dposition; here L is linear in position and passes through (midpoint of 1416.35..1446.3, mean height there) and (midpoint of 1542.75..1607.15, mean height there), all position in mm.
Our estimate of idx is 6.7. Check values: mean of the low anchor 3.87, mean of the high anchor 3.88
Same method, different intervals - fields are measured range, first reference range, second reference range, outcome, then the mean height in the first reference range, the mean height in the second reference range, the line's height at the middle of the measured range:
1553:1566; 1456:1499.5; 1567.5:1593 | -0.5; 3.46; 3.88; 3.8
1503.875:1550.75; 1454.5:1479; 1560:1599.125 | 2.7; 3.87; 3.89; 3.88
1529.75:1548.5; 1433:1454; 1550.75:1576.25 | 0.2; 3.85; 3.96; 3.93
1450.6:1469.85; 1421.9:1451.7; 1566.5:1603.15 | 0.0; 3.86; 3.86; 3.86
